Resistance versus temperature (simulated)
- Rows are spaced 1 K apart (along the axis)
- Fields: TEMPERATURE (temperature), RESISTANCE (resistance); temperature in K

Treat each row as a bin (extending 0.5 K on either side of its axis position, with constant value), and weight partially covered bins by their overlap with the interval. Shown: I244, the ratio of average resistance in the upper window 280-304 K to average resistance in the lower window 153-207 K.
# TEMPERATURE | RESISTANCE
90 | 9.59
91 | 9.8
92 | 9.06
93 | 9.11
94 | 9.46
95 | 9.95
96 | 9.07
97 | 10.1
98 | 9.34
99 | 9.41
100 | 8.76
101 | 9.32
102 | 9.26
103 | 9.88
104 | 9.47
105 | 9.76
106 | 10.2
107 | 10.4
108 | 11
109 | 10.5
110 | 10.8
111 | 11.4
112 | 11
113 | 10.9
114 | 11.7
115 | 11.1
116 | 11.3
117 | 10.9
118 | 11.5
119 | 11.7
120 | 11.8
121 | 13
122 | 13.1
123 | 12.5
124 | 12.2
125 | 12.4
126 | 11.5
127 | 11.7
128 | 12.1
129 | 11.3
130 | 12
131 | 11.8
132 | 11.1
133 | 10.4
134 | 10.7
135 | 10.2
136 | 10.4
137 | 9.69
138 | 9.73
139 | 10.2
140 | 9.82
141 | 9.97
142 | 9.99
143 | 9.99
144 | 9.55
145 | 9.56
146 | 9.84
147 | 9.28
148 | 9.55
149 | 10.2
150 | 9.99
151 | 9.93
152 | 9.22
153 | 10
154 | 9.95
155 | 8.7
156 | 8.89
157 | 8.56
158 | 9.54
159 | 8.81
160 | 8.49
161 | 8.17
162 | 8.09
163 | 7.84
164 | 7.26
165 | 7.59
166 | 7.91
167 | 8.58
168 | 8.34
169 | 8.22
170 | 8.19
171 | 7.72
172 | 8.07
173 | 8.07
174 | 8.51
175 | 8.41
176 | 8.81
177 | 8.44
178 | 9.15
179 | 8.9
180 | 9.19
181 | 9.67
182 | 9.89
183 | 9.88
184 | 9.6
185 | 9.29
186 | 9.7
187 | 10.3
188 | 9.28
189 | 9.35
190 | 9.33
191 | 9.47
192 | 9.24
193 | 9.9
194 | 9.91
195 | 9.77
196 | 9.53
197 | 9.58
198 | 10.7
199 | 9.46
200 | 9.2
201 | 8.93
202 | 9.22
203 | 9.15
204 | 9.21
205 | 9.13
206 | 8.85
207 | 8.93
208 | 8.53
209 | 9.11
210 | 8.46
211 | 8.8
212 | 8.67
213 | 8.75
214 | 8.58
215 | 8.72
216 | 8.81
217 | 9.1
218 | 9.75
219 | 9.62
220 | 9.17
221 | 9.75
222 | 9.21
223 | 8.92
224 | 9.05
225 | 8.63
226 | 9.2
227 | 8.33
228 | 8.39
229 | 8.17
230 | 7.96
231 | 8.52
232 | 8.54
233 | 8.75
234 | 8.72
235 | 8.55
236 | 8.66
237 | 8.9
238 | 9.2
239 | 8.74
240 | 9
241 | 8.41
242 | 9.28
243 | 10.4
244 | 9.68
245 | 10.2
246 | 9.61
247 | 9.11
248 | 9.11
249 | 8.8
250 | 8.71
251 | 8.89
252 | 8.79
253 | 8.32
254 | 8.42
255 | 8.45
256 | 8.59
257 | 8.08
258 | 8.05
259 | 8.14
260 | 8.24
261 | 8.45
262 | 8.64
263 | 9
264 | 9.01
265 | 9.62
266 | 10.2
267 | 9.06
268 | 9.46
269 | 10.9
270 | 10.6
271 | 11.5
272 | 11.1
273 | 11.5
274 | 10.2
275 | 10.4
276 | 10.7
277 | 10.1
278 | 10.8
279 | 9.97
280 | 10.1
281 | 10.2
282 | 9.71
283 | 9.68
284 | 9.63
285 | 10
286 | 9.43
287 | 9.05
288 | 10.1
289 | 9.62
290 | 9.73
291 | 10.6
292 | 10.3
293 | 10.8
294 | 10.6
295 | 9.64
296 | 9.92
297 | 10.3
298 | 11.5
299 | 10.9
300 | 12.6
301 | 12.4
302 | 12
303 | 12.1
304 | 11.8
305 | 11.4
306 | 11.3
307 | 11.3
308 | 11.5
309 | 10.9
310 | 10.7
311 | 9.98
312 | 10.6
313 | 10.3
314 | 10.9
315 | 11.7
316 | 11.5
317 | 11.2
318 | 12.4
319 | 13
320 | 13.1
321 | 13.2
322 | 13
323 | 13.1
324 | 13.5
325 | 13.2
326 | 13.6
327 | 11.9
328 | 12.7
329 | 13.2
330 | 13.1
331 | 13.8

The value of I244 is 1.2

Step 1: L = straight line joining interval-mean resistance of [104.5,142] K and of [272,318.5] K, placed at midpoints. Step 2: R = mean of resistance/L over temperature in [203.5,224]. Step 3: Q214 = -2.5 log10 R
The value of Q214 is 0.207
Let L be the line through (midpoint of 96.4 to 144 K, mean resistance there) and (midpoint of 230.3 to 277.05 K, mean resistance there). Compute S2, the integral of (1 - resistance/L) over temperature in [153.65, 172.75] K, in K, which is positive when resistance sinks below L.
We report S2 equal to 3.60 K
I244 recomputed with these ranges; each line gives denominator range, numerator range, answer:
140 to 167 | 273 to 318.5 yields 1.17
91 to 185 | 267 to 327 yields 1.12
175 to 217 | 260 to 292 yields 1.08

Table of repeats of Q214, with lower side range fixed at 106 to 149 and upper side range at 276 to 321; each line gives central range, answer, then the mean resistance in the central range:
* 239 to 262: 0.22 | 8.84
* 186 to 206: 0.15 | 9.5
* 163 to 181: 0.29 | 8.34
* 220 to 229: 0.22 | 8.91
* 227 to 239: 0.26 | 8.57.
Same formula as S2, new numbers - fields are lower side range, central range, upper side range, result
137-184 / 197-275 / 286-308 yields 7.1 K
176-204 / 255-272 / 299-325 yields 2.6 K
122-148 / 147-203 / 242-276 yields 6.7 K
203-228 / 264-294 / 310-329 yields 2.0 K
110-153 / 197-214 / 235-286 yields 1.6 K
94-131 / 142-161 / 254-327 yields 2.5 K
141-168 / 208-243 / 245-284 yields 1.8 K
